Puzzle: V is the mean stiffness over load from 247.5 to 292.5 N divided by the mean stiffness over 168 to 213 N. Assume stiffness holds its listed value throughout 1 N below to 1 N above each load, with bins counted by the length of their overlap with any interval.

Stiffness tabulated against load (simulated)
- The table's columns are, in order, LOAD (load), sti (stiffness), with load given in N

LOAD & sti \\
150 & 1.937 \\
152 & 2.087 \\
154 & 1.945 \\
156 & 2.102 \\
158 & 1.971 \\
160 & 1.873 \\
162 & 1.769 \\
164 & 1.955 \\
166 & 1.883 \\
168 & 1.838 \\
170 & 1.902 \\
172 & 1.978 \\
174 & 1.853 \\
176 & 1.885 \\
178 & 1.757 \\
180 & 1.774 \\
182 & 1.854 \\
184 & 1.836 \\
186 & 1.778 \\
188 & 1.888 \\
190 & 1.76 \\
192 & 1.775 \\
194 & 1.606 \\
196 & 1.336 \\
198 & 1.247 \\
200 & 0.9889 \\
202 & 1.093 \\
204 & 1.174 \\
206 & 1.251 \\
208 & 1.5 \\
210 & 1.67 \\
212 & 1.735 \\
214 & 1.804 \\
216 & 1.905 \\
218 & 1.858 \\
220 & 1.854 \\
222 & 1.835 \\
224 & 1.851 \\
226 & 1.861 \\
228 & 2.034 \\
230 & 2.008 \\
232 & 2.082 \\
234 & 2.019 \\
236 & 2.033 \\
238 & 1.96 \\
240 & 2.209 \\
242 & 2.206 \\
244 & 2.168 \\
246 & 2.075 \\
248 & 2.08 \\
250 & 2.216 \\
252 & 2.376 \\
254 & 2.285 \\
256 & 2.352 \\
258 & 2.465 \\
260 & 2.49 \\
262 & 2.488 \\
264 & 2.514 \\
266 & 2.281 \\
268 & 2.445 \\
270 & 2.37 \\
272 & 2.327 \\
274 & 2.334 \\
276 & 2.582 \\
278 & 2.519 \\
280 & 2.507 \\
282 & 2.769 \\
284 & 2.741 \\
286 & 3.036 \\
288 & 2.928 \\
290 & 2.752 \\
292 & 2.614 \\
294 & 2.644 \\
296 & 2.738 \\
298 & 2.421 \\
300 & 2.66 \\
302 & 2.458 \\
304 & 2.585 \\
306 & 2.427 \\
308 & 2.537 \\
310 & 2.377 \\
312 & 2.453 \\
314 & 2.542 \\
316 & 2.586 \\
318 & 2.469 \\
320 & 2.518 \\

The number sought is 1.5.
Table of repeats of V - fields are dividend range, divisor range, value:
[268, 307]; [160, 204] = 1.53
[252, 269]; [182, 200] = 1.48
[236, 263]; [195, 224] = 1.47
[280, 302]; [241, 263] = 1.18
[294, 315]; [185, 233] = 1.52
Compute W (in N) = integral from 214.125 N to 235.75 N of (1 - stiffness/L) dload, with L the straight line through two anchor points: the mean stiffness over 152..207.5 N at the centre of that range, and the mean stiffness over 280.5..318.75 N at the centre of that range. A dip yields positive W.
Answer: 1.31 N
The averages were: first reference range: 1.71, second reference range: 2.62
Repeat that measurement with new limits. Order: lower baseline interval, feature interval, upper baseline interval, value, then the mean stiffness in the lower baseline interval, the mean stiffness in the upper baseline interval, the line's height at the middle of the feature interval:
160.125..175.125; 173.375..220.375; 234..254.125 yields 8.38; 1.88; 2.15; 1.98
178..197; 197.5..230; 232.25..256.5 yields 5.35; 1.74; 2.16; 1.93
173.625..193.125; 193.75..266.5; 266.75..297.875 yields 9.70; 1.81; 2.61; 2.19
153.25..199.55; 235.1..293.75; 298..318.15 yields -3.75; 1.8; 2.51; 2.27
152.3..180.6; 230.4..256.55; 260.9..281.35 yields 1.68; 1.9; 2.44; 2.3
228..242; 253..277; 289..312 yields -1.28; 2.06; 2.56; 2.29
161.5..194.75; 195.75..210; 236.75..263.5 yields 5.24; 1.83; 2.26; 1.98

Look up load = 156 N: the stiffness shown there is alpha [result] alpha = 2.102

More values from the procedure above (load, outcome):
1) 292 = 2.614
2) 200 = 0.9889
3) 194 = 1.606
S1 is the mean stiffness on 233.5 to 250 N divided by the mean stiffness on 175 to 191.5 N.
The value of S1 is 1.2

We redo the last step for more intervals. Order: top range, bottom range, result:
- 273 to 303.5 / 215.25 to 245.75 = 1.33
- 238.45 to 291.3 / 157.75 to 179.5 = 1.30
